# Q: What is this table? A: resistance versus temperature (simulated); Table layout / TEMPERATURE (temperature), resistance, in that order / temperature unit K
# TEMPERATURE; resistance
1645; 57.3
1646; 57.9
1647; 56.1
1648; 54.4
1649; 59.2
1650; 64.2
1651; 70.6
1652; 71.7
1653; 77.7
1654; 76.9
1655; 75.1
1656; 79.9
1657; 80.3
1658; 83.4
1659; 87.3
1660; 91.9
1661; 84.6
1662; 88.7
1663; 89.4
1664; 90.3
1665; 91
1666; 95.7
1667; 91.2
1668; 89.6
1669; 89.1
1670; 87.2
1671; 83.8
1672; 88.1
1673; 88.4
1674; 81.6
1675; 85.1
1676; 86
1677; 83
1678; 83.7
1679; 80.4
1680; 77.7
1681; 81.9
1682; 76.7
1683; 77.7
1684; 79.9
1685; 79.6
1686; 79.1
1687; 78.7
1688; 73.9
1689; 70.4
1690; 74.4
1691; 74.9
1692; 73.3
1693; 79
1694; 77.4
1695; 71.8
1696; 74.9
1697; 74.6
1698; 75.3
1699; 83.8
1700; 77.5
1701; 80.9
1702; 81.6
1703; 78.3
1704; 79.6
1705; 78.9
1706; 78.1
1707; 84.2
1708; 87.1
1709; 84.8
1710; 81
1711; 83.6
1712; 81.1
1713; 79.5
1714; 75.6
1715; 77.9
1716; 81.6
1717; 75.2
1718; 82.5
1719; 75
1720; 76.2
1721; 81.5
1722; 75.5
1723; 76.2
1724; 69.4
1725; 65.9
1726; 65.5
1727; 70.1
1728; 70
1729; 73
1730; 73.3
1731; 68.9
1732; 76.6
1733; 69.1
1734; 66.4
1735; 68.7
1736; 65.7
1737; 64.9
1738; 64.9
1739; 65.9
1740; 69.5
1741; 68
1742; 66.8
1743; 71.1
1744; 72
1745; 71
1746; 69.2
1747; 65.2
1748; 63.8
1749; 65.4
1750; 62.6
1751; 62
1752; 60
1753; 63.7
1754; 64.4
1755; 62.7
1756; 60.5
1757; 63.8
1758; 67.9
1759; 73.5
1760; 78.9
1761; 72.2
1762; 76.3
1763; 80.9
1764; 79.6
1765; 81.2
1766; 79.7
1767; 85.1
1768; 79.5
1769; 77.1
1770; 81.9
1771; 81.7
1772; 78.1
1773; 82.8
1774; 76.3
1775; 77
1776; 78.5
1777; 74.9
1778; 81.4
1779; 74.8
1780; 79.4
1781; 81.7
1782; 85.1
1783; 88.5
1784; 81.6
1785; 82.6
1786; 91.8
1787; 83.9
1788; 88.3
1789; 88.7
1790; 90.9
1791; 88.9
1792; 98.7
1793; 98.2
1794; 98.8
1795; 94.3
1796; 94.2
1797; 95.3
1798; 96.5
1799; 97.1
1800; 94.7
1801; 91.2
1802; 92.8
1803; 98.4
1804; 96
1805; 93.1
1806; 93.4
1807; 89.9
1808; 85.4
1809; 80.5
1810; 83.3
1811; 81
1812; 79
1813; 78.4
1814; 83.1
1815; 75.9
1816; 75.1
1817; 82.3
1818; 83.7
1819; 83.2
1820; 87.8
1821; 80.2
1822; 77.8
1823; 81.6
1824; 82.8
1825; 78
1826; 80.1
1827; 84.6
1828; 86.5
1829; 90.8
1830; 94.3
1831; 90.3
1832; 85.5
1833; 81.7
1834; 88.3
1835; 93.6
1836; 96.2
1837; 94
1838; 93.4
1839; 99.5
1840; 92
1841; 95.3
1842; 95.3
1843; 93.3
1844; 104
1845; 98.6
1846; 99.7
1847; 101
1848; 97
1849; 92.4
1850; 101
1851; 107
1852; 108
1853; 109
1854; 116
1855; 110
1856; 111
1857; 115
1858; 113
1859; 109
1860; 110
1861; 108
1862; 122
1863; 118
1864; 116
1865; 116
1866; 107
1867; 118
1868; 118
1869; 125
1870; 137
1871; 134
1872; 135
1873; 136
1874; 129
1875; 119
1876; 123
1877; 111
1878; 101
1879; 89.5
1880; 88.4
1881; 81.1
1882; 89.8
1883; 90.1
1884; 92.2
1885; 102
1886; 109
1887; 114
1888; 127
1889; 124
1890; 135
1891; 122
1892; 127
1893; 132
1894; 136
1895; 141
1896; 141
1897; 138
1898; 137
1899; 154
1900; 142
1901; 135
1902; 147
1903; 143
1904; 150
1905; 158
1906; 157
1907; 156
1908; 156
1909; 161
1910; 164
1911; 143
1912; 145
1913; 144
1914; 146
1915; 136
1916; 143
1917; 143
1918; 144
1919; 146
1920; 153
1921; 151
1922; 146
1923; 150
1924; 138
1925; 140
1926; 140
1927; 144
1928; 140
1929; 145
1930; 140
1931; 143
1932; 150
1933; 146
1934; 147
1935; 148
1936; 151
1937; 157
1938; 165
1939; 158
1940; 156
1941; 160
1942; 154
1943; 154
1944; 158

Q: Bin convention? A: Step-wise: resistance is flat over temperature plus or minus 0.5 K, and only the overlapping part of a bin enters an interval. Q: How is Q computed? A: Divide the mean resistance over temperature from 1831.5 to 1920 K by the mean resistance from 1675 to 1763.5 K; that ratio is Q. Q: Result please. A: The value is 1.62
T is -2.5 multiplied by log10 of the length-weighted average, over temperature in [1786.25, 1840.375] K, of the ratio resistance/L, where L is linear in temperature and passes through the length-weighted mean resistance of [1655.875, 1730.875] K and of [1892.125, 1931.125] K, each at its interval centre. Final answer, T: 0.29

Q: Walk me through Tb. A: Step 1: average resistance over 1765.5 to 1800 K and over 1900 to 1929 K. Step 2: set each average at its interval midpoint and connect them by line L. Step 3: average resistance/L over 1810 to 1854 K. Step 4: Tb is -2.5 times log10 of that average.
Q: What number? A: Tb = 0.21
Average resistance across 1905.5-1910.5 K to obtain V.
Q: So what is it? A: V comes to 159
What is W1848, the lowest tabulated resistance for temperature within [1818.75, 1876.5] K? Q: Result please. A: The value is 77.8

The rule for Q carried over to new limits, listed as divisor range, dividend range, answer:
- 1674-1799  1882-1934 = 1.80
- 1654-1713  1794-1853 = 1.11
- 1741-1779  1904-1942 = 2.05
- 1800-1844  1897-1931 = 1.67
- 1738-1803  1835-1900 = 1.43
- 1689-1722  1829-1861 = 1.27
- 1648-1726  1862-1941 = 1.69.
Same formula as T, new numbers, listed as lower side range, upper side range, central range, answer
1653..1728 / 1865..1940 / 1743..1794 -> 0.29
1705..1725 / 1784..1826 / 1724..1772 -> 0.17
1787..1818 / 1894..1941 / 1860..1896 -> 0.09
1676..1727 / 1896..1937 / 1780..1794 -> 0.19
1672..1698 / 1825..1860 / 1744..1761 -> 0.29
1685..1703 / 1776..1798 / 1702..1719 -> -0.02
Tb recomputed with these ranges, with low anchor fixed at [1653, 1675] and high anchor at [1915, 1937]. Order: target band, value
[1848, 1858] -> 0.20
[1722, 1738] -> 0.40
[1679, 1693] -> 0.18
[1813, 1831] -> 0.42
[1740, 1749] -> 0.46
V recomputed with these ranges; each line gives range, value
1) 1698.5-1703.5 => 80.4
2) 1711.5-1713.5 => 80.3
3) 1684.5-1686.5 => 79.3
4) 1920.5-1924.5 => 146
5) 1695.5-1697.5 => 74.8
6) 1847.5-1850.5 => 96.8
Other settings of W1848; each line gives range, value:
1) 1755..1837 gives 60.5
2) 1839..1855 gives 92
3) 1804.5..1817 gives 75.1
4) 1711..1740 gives 64.9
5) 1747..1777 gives 60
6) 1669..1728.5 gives 65.5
